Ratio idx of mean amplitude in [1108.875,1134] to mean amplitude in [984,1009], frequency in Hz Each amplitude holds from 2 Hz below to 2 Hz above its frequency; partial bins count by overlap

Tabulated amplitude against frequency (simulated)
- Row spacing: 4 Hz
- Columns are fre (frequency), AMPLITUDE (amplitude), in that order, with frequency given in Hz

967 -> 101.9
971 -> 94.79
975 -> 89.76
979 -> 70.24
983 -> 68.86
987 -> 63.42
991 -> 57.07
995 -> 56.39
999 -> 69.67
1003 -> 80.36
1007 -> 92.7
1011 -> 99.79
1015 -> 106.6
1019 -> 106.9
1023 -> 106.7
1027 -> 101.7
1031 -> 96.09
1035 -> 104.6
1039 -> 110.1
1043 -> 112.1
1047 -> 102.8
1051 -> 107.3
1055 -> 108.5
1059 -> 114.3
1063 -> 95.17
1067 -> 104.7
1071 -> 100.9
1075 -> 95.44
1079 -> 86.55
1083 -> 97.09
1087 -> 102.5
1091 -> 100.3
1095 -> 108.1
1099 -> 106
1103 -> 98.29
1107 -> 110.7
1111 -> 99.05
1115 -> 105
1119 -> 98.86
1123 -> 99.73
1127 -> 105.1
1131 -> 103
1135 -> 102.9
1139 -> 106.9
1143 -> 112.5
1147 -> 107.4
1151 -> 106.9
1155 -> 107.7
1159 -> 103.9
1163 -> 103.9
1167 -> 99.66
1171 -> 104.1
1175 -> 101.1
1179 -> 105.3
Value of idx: 1.46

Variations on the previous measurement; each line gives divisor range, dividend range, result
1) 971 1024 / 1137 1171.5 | 1.29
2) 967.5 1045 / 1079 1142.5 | 1.15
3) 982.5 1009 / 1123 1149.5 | 1.52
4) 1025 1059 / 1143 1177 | 0.99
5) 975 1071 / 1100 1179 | 1.12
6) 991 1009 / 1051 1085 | 1.38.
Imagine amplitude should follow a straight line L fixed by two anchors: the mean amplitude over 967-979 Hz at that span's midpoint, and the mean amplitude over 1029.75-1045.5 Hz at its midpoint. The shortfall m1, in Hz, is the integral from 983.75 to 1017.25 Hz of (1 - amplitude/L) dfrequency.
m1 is 6.63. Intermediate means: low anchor 90.2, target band 78.1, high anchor 106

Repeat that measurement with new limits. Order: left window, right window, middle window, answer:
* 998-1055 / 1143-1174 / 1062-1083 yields 1.1 Hz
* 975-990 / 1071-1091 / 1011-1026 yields -4.9 Hz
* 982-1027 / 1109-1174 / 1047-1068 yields -3.2 Hz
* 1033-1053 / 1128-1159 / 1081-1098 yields 0.8 Hz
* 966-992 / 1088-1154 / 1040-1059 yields -3.6 Hz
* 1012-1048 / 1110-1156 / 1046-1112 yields 1.7 Hz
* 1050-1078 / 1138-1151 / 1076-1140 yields 2.7 Hz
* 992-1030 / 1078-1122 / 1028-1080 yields -4.1 Hz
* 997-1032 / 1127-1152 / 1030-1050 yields -1.6 Hz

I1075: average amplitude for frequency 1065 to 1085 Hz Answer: 96.9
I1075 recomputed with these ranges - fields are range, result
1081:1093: 100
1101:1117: 103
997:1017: 89.8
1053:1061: 111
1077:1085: 91.8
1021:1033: 101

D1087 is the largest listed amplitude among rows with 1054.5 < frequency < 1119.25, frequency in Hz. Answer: 114.3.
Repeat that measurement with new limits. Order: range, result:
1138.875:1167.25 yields 112.5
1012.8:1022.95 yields 106.9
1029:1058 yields 112.1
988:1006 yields 80.36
